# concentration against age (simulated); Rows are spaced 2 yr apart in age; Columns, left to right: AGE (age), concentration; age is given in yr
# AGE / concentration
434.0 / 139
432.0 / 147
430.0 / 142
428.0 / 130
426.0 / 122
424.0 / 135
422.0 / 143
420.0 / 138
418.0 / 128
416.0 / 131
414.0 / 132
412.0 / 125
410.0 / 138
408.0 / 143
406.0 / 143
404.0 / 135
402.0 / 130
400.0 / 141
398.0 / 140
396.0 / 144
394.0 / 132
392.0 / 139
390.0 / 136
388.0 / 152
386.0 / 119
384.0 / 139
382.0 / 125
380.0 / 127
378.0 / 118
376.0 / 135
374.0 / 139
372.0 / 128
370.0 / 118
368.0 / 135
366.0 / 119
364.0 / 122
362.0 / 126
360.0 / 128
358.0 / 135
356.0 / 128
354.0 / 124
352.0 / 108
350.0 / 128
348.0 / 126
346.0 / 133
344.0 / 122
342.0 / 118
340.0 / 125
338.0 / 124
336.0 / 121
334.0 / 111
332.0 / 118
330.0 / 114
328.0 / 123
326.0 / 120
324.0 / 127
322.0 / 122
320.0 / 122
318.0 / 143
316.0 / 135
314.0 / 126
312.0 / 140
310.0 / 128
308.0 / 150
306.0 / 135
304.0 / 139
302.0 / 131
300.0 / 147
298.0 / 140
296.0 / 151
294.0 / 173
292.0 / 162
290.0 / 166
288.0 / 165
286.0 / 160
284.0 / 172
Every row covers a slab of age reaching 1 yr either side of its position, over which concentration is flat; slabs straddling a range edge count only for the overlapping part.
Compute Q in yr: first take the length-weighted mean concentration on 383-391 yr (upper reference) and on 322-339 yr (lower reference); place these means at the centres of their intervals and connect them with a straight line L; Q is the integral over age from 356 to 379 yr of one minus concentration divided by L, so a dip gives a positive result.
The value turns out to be 0.6 yr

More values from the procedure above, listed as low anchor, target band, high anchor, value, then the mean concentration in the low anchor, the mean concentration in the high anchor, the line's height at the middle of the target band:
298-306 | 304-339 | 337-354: 1.2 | 139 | 123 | 132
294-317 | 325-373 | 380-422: 5.1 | 140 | 135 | 138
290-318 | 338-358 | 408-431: 2.2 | 144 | 134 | 140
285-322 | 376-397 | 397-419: 0.6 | 145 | 135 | 137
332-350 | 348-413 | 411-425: -1.6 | 123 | 133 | 128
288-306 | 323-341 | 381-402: 3.1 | 151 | 136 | 146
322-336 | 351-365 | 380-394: 0.3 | 119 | 134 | 127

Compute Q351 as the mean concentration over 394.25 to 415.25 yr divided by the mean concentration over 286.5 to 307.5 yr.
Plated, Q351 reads 0.9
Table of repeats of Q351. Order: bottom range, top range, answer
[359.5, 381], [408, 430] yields 1.05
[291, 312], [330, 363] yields 0.85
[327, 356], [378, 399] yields 1.11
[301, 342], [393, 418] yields 1.07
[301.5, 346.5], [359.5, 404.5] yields 1.04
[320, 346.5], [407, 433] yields 1.11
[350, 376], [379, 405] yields 1.07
